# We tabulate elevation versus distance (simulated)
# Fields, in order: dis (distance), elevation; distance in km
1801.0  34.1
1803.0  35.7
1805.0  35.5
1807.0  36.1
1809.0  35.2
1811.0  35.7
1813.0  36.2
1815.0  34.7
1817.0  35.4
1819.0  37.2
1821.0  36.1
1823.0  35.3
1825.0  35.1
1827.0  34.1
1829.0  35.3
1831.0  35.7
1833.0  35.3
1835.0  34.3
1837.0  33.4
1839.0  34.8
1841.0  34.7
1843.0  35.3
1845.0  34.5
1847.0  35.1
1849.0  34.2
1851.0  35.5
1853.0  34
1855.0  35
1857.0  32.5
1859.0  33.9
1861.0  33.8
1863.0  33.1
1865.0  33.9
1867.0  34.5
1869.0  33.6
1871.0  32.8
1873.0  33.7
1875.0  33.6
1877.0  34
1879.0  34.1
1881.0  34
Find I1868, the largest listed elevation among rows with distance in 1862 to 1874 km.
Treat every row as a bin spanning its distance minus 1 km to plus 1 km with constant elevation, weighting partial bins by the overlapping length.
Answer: 34.5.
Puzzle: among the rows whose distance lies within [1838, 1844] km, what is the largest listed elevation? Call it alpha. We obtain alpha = 35.3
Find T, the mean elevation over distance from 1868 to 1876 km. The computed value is 33.4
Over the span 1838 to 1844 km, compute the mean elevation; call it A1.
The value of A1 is 34.9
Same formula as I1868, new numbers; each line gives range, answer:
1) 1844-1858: 35.5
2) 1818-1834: 37.2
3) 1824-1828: 35.1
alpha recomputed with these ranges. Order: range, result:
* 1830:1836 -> 35.7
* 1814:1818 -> 35.4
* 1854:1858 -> 35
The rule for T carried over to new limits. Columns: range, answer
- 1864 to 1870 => 34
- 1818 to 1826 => 35.9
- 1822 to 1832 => 35.1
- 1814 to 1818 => 35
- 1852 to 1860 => 33.9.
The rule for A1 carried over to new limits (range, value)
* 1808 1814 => 35.7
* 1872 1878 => 33.8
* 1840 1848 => 34.9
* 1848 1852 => 34.9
